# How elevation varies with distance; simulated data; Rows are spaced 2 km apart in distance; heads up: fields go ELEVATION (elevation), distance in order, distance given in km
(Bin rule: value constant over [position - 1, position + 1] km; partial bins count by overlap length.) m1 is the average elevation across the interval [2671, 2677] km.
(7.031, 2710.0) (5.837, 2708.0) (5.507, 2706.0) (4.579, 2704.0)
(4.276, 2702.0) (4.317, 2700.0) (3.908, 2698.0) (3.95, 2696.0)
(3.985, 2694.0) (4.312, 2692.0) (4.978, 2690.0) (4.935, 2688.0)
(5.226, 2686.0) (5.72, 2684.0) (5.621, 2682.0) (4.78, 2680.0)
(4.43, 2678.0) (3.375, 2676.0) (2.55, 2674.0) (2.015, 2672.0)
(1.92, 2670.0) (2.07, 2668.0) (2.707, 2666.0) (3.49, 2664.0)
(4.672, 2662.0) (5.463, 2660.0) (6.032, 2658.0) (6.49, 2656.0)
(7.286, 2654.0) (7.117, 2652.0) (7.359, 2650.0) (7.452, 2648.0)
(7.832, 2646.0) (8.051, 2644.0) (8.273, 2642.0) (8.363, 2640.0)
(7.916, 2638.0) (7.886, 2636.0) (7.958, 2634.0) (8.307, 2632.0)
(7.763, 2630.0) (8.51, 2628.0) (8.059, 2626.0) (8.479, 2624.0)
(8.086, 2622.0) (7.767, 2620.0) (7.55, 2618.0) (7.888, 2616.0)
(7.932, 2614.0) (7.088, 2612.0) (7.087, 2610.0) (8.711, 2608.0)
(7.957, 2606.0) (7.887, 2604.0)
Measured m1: 2.65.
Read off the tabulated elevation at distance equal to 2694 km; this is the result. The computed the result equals 3.985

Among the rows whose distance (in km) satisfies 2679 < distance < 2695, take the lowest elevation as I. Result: 3.985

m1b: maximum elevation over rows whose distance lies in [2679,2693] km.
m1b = 5.72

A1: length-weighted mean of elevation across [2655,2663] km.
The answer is 5.66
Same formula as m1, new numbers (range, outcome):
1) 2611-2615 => 7.51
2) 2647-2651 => 7.41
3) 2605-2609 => 8.33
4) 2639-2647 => 8.13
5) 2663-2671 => 2.55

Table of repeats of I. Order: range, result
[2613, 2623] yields 7.55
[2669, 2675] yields 1.92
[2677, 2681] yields 4.43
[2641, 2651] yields 7.359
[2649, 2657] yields 6.49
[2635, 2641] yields 7.886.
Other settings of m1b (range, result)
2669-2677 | 3.375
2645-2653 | 7.832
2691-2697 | 4.312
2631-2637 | 8.307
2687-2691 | 4.978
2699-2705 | 4.579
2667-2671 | 2.07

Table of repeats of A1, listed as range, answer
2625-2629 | 8.28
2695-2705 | 4.21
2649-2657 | 7.06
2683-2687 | 5.47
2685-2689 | 5.08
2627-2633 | 8.19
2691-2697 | 4.08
